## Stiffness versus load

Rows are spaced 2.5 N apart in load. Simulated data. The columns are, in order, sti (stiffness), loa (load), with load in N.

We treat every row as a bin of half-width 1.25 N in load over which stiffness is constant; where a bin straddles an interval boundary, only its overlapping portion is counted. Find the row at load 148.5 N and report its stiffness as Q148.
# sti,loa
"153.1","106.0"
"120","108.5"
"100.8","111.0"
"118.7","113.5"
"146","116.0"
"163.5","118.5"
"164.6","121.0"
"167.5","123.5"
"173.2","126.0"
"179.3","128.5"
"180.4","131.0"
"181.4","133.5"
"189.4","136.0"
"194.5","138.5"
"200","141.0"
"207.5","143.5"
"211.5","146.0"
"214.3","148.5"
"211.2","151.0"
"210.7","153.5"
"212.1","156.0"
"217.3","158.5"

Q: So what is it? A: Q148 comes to 214.3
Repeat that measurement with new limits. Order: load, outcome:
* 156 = 212.1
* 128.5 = 179.3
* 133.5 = 181.4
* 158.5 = 217.3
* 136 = 189.4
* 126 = 173.2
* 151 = 211.2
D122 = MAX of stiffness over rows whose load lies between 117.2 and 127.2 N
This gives 173.2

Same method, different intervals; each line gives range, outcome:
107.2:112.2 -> 120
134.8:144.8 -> 207.5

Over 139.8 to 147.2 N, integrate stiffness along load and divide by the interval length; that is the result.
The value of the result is 206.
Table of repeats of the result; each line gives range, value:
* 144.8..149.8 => 213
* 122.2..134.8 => 176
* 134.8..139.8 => 192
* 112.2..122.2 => 148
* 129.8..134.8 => 181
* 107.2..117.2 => 121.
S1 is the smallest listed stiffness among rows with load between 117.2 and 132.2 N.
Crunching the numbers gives 163.5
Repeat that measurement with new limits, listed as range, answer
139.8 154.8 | 200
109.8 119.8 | 100.8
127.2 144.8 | 179.3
